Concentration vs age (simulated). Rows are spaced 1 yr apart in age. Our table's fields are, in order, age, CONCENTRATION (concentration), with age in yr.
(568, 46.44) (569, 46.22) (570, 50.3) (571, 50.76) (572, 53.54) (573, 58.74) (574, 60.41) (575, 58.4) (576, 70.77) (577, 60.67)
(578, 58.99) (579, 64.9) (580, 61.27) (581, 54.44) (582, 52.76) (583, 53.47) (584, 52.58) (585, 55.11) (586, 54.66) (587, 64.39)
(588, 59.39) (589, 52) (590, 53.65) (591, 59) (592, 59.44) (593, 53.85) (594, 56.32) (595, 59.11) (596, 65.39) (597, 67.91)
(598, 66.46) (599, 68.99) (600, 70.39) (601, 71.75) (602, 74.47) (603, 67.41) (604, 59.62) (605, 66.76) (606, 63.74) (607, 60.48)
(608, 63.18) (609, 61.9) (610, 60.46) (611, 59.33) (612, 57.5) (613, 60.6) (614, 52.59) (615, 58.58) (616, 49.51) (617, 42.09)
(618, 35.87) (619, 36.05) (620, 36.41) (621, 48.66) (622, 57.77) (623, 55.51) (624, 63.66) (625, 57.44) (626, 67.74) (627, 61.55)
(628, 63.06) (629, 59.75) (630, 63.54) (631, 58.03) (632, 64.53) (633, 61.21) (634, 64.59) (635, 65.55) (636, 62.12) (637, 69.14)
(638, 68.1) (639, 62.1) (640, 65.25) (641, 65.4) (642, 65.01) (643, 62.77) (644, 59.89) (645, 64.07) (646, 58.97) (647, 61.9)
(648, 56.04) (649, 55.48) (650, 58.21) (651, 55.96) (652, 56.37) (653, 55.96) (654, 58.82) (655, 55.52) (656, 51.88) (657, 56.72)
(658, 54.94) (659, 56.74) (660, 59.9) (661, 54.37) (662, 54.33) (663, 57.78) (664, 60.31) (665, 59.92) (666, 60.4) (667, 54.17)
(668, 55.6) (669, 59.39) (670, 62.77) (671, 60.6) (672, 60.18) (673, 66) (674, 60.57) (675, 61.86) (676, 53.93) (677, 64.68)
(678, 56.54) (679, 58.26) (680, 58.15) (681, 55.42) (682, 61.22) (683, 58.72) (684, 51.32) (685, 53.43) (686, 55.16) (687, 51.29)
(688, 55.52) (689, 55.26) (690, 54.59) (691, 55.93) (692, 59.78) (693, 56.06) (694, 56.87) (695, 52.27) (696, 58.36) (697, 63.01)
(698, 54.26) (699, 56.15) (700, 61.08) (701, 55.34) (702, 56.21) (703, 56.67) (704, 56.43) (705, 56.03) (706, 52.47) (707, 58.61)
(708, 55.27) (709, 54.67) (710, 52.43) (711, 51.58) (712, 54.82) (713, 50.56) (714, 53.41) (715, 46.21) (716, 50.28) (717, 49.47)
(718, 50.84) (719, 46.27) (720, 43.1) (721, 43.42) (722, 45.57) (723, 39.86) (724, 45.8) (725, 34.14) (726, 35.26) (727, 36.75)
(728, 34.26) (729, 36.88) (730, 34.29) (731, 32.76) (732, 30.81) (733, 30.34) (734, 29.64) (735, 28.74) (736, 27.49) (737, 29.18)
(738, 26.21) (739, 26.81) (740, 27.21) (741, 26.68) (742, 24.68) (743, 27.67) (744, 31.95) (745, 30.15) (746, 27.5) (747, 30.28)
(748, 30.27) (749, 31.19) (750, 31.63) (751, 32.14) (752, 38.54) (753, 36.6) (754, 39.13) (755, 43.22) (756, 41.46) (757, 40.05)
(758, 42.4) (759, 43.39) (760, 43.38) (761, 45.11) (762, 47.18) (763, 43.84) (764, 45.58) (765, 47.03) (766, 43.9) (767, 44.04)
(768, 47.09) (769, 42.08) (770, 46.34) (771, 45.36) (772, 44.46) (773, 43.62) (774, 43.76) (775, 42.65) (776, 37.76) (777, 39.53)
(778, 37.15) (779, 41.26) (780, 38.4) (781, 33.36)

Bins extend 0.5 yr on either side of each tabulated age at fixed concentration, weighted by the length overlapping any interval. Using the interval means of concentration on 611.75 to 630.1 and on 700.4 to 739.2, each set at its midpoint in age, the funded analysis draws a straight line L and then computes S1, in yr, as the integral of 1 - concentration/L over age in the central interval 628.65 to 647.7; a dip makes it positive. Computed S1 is -4.07 yr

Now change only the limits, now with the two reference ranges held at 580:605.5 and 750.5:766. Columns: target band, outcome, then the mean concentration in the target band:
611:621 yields 1.70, 48.3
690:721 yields -3.84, 54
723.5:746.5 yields 7.00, 31.1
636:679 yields -4.89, 59.5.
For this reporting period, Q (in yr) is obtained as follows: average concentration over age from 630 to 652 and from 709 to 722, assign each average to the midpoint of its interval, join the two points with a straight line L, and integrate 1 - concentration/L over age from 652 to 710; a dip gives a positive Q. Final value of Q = -2.1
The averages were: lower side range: 62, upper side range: 49.4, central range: 57.1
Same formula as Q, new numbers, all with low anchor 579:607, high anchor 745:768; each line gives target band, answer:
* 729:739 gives 2.9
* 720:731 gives 1.3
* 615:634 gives 0.6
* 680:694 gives -2.1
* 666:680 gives -2.5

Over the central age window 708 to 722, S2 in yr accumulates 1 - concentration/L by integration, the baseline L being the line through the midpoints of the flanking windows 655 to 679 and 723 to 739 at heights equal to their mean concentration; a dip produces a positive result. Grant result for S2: -3.76 yr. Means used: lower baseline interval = 58.4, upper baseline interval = 32.9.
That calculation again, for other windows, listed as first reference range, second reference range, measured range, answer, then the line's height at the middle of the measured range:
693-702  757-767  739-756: 5.5 yr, 47.2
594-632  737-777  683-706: -4.3 yr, 47.2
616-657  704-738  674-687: -1.8 yr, 50.3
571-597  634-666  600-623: 0.8 yr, 58.8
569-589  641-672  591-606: -1.9 yr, 57.5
